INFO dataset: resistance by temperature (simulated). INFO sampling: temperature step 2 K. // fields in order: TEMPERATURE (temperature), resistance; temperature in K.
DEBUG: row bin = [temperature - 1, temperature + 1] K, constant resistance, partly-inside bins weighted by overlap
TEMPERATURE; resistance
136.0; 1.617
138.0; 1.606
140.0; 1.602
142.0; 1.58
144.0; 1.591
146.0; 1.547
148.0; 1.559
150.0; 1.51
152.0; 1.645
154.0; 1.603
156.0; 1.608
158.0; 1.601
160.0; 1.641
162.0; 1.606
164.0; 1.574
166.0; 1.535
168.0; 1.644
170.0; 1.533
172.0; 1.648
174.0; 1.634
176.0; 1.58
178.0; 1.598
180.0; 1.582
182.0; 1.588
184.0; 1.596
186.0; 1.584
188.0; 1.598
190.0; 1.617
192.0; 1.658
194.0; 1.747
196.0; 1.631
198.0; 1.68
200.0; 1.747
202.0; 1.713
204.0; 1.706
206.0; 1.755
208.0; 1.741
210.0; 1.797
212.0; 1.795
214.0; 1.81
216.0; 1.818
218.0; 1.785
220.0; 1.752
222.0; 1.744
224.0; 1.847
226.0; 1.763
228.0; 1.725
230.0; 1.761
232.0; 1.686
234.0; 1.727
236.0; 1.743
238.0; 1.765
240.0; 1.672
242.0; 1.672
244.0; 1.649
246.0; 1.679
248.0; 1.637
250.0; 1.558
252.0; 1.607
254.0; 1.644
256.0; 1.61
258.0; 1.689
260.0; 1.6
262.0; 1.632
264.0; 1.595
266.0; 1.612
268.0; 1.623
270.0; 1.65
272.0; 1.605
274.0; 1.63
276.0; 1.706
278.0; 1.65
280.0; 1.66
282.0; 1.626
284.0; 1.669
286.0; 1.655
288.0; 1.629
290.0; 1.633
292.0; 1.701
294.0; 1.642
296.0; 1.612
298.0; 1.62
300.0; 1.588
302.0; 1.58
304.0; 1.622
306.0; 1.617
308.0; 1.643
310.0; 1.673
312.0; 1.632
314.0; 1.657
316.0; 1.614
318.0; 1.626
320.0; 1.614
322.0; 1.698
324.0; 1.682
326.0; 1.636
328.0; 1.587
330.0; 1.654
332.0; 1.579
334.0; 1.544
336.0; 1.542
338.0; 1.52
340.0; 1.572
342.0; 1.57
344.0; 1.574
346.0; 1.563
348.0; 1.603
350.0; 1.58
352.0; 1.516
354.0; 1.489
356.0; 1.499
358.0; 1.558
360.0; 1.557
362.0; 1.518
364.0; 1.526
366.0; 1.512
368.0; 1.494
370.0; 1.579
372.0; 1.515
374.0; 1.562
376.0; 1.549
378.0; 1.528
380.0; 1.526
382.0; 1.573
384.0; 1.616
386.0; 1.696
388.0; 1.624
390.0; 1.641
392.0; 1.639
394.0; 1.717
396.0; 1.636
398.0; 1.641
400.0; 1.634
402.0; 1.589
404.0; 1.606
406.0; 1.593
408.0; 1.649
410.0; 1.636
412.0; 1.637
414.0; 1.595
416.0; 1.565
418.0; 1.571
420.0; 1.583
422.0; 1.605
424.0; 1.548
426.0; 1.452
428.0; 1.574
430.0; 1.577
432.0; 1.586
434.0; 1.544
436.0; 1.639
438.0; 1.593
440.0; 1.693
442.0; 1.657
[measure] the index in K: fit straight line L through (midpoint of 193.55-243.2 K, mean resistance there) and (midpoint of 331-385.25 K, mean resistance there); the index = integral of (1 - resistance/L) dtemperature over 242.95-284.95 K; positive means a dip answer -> 1.1 K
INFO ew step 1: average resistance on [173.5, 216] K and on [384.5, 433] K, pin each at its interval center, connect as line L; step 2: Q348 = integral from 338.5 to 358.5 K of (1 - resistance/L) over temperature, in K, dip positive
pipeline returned 0.9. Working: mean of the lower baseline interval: 1.68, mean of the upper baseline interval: 1.61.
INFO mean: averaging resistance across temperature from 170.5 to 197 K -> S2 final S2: 1.62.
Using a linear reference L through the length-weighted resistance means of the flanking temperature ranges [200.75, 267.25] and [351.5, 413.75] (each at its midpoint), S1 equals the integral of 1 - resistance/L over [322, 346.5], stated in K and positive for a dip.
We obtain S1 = 0.5 K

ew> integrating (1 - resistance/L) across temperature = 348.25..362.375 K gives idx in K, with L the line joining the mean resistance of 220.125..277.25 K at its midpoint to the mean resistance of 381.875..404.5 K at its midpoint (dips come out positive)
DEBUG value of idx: 1.0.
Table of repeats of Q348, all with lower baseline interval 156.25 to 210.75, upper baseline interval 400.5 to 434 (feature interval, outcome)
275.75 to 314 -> -0.6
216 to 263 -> -2.0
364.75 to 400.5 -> 0.0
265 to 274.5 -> 0.0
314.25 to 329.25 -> -0.3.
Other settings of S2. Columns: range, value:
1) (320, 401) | 1.58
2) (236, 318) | 1.64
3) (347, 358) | 1.54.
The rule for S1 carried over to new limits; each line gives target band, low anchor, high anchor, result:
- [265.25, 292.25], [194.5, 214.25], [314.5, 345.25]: 0.17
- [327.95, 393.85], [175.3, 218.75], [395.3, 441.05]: 2.25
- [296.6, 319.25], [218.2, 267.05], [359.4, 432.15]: 0.24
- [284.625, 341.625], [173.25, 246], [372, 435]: 0.86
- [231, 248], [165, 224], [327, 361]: -0.54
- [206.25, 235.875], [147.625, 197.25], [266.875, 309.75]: -2.71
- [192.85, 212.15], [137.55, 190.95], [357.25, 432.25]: -1.65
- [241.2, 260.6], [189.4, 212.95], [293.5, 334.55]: 0.48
